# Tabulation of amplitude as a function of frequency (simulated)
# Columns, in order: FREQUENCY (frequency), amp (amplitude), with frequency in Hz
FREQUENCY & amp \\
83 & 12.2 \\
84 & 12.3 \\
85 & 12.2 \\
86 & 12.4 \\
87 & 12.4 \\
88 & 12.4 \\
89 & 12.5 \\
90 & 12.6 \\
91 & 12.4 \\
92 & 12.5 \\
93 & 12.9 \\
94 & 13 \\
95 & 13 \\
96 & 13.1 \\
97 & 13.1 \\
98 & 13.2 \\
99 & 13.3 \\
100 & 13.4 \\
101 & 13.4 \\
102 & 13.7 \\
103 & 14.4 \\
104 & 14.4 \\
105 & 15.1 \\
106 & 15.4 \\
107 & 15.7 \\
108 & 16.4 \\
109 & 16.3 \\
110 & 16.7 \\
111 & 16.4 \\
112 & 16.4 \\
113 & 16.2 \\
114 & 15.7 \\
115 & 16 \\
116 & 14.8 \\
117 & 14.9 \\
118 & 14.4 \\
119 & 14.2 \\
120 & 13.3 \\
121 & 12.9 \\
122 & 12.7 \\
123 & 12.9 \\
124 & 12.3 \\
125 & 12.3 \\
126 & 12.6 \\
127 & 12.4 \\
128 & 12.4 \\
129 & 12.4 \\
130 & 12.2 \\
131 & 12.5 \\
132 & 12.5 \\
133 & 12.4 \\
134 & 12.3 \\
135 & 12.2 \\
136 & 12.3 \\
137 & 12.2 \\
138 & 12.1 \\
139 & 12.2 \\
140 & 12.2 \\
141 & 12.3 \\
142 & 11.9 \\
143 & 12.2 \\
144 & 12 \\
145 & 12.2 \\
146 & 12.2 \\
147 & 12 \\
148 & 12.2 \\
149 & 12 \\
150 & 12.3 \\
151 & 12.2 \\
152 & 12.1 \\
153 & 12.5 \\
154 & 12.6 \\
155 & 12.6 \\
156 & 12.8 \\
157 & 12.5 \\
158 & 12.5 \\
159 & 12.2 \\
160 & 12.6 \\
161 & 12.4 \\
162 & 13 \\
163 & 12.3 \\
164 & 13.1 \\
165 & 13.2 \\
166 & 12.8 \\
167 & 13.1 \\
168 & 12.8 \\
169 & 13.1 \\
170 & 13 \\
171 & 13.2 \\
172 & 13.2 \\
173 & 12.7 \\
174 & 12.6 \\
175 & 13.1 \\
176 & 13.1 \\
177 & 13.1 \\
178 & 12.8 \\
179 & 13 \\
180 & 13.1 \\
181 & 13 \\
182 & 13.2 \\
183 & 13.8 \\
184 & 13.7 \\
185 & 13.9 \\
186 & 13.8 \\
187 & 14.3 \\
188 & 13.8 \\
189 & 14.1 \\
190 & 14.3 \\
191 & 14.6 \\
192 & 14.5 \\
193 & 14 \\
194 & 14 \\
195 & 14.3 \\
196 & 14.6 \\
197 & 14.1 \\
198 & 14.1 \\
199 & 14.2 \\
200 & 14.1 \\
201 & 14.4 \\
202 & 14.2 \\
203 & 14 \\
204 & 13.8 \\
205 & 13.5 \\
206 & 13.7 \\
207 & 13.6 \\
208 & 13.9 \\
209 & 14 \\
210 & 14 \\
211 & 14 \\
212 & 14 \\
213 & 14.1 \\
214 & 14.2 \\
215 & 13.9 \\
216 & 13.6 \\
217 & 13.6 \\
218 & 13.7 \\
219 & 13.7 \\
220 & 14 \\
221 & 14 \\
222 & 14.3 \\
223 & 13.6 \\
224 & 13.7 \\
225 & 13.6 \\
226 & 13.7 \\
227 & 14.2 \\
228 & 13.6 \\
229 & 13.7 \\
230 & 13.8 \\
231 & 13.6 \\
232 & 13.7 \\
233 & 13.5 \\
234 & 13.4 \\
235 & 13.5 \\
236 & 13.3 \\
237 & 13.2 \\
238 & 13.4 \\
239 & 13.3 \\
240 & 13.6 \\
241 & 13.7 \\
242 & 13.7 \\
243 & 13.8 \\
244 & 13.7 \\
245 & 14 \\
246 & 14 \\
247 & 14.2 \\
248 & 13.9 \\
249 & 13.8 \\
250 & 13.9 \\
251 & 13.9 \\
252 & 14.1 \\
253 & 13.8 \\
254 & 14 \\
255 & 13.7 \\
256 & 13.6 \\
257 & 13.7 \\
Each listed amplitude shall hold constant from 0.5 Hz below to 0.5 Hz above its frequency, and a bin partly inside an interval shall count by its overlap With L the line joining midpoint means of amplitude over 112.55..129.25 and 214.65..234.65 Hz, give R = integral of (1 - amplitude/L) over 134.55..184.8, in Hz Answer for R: 3.9 Hz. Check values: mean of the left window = 13.7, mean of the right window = 13.7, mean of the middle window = 12.6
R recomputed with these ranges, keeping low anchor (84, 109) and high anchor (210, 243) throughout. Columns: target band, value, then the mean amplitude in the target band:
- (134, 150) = 1.67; 12.2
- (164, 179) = 0.70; 13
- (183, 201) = -0.63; 14.1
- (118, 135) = 1.08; 12.7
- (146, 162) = 1.42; 12.4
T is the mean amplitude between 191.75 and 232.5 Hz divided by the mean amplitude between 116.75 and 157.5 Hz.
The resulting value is 1.1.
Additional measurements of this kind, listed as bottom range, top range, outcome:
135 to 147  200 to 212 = 1.15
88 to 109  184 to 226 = 1.02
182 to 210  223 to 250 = 0.97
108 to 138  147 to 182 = 0.93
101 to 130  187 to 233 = 0.97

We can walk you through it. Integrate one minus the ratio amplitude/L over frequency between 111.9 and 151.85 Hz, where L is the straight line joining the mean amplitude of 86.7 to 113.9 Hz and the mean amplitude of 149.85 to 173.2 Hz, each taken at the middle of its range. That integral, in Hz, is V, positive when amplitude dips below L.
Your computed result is 1.5 Hz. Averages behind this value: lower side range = 14.1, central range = 12.9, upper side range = 12.7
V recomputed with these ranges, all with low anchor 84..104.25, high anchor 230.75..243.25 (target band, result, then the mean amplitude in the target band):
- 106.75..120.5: -2.6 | 15.5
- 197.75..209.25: -0.5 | 14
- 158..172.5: 0.4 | 12.8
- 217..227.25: -0.3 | 13.8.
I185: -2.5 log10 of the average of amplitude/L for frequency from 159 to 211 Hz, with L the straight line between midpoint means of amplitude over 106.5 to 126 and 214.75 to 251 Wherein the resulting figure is 0.05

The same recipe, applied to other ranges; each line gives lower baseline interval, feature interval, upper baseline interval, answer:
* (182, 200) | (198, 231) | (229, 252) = 0.001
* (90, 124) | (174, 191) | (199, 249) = 0.035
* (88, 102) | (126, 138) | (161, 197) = 0.070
